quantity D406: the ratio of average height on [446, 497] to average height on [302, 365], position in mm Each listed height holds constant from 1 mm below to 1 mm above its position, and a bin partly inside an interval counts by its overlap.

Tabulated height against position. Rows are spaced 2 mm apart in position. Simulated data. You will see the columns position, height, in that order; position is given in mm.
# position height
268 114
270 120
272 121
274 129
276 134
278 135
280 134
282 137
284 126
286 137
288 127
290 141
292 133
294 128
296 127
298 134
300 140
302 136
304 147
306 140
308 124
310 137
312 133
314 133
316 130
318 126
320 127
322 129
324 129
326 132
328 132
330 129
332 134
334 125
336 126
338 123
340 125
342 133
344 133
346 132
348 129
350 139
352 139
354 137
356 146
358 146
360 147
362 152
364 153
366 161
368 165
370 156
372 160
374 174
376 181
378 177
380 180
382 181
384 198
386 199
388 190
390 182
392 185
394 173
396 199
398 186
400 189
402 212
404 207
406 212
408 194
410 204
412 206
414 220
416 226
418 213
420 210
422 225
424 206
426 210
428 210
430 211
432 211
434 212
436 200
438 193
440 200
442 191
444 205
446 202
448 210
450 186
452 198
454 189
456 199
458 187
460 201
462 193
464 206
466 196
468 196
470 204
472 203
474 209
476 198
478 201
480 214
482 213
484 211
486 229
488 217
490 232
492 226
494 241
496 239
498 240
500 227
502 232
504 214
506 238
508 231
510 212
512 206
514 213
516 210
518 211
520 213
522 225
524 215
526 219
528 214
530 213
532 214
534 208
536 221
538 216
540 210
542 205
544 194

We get 1.55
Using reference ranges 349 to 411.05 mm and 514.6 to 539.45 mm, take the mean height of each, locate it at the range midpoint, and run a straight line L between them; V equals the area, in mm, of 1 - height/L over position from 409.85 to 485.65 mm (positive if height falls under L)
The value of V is -4.6 mm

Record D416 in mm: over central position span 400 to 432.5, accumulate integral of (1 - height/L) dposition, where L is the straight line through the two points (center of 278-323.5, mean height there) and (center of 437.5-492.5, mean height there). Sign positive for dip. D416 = -4.9 mm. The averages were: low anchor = 133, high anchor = 204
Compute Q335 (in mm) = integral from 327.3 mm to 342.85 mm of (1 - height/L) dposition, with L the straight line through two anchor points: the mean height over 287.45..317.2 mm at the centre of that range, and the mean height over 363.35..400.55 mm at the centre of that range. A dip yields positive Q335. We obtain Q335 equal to 2.45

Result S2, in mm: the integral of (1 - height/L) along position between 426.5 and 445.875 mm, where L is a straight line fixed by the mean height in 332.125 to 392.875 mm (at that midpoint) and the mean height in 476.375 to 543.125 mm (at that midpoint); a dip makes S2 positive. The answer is -1.7 mm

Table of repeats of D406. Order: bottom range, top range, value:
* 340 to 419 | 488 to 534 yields 1.27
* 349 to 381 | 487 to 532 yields 1.41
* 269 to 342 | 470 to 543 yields 1.66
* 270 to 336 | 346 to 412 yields 1.32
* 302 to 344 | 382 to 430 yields 1.54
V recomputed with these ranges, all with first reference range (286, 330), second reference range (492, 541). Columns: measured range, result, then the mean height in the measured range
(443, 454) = -0.4 mm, 199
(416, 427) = -2.1 mm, 214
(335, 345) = 1.2 mm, 128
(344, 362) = 1.4 mm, 140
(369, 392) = -2.4 mm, 180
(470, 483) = -0.2 mm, 206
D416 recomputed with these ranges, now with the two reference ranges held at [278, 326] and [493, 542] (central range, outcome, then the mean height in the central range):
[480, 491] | -0.69 mm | 220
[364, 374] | -0.08 mm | 161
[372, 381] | -0.72 mm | 176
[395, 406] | -1.73 mm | 200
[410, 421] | -2.18 mm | 214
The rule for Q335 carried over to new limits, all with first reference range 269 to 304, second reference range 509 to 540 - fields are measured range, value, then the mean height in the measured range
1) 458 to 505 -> -3.5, 214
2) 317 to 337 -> 2.3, 129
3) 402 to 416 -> -2.8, 209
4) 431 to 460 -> -1.9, 199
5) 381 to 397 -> -2.0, 188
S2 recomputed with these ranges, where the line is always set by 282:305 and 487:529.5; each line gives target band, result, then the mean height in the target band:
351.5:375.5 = 1.4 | 154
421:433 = -1.5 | 212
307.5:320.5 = 1.1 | 130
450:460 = 0.4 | 193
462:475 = 0.3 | 202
